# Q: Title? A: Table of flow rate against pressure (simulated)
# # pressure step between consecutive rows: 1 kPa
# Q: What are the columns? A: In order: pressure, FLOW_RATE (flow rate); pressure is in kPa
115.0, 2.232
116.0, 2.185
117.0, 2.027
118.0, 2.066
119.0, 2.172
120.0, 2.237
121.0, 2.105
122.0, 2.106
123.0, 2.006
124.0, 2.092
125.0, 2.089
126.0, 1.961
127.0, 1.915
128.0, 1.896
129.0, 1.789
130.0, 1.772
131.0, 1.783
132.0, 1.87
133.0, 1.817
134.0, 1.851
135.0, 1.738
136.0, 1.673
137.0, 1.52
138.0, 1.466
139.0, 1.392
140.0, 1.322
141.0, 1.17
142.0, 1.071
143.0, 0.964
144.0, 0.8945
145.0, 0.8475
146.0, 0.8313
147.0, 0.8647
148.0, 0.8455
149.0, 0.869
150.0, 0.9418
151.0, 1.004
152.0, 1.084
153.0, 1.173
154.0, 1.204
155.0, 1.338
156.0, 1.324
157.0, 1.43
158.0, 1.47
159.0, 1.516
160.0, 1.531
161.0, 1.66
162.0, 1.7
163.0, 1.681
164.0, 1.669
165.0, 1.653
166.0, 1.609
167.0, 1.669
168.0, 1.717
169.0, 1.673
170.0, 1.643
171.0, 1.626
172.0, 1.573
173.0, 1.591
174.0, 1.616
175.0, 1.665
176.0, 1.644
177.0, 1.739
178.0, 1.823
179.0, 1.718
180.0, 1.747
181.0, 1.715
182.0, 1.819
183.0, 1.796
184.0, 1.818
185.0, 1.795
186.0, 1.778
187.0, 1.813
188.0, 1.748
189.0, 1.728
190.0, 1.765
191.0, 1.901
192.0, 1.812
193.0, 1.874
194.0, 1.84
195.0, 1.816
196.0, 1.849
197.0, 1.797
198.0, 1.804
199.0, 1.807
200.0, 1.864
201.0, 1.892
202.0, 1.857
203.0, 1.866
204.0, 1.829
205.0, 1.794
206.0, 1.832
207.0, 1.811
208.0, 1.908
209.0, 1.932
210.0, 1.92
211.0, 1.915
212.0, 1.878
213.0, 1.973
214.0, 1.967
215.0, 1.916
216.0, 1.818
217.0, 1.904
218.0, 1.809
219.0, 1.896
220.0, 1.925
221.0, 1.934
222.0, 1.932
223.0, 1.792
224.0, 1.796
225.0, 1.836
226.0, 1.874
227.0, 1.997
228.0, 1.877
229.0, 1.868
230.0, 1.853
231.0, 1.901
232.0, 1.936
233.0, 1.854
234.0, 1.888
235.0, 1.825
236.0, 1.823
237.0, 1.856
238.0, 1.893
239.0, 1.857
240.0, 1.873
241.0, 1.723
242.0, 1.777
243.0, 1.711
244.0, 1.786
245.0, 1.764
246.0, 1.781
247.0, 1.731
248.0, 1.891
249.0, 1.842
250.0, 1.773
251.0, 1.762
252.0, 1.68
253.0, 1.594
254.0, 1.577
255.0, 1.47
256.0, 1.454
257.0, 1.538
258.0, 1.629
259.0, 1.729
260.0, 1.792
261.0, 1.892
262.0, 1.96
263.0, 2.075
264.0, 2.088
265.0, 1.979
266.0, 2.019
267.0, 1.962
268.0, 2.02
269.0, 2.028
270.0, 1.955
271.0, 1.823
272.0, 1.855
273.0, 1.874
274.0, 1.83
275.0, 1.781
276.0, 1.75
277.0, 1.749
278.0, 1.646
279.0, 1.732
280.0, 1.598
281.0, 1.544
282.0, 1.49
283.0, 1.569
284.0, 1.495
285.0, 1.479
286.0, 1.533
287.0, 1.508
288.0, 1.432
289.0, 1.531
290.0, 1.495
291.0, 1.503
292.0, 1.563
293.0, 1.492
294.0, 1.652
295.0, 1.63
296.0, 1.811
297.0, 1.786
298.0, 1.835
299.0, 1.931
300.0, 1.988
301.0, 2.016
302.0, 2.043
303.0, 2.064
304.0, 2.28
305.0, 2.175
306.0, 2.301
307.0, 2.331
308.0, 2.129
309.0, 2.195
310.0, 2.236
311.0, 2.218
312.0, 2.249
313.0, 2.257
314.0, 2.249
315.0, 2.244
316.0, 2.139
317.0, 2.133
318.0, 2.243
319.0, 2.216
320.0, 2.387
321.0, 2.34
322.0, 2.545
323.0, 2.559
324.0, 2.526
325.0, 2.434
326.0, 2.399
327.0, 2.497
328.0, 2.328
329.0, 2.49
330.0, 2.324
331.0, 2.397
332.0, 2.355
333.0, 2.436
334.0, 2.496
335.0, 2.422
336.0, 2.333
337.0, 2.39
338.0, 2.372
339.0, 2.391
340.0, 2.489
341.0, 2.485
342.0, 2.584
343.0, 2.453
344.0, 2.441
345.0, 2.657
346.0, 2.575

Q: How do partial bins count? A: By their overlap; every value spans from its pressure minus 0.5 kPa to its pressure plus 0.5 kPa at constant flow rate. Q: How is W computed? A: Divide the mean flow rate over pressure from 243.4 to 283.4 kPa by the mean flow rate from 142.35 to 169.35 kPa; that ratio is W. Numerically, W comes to 1.4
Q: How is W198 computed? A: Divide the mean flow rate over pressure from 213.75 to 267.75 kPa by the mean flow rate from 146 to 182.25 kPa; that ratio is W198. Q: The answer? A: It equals 1.24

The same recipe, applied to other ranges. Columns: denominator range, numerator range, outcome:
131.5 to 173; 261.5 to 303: 1.27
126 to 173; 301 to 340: 1.61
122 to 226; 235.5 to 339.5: 1.18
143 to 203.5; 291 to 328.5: 1.36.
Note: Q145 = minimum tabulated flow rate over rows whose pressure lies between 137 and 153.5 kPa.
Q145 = 0.8313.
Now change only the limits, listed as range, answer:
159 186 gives 1.516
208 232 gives 1.792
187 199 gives 1.728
